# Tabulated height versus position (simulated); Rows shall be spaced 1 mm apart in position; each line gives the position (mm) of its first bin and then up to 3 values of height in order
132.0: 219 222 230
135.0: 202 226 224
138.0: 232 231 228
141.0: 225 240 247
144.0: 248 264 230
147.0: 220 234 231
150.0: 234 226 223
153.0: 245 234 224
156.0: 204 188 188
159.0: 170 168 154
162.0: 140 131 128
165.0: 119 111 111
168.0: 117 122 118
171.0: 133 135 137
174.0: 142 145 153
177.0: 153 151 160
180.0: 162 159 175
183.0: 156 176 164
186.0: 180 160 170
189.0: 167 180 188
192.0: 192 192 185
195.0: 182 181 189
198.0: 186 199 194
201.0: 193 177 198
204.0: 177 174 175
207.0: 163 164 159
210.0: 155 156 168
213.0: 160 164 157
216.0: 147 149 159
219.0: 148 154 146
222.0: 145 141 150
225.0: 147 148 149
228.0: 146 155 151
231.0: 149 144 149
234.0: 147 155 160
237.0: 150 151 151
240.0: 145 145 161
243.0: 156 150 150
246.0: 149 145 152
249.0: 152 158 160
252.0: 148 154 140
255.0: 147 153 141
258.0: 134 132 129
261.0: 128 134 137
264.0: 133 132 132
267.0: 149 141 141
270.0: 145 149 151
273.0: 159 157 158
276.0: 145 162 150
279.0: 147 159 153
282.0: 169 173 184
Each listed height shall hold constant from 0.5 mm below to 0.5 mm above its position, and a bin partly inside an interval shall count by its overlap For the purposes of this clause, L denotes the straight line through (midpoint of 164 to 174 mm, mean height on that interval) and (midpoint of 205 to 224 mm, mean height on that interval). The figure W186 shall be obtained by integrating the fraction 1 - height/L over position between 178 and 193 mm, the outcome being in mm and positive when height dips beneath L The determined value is -3.9 mm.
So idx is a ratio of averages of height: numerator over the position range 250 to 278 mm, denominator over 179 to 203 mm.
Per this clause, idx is 0.8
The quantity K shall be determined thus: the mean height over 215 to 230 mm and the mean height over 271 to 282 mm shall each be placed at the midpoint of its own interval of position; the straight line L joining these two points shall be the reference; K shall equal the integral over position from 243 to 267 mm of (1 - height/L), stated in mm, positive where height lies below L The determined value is 1.4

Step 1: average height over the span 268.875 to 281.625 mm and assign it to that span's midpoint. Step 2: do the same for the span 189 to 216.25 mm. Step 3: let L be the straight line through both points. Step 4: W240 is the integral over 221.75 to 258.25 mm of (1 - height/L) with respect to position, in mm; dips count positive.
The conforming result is 3.2 mm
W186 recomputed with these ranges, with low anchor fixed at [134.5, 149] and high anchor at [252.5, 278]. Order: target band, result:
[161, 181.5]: 7.2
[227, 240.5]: 1.3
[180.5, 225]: 4.6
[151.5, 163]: 1.5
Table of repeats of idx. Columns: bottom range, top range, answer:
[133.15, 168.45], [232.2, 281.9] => 0.73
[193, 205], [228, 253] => 0.81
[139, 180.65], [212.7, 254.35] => 0.83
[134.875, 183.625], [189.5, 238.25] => 0.90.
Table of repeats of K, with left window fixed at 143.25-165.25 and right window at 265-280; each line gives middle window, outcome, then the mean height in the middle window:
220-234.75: 1.8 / 148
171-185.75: 2.8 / 155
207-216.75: 0.9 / 159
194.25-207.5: -0.2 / 184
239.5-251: 0.7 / 152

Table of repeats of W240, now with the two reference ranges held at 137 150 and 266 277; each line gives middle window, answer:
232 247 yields 1.7 mm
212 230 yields 3.1 mm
